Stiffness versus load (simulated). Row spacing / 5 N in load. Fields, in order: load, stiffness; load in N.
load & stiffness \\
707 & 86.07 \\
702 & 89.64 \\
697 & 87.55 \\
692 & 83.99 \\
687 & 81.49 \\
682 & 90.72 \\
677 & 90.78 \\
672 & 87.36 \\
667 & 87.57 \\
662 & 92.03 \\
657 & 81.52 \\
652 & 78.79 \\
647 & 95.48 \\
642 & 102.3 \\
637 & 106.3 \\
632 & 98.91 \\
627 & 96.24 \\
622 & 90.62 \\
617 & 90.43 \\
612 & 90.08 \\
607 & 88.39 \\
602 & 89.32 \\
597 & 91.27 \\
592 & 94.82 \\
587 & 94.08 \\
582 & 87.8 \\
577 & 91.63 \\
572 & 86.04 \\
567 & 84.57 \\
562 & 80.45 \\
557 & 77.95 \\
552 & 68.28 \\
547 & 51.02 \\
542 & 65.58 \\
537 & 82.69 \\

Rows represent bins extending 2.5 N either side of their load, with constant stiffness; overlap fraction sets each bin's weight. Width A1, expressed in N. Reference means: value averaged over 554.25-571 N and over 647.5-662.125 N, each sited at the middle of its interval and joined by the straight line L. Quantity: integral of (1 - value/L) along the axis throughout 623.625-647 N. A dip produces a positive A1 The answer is -4.53 N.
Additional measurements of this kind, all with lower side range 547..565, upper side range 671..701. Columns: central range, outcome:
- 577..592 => -3.19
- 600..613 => -1.84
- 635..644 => -2.47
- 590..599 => -1.91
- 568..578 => -1.81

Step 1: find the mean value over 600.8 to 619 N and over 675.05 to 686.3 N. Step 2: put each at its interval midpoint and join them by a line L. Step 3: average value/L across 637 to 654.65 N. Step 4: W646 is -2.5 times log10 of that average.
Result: -0.06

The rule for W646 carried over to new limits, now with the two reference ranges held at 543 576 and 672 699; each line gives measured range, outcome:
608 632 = -0.145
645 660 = -0.017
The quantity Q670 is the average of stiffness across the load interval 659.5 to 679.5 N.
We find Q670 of 89.4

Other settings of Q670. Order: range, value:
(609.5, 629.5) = 91.8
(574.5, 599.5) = 91.9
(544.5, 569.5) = 72.5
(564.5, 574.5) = 85.3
